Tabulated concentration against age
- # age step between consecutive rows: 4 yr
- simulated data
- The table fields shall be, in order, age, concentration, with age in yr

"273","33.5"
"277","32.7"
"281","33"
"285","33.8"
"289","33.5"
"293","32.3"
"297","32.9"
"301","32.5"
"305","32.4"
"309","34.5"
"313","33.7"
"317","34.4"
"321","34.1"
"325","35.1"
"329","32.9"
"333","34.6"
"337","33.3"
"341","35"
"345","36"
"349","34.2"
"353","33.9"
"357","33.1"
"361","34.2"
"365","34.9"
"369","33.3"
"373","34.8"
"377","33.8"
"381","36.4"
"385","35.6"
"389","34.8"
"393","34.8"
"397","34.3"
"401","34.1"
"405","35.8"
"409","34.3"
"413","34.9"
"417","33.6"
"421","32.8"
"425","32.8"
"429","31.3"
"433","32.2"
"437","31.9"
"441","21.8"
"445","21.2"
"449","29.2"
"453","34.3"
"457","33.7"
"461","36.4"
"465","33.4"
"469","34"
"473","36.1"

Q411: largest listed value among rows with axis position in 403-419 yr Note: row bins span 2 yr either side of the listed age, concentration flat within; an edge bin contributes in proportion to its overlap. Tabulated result 35.8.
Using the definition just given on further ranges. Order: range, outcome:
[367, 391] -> 36.4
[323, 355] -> 36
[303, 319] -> 34.5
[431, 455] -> 34.3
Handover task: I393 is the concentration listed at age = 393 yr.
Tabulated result 34.8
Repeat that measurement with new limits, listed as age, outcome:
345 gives 36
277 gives 32.7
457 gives 33.7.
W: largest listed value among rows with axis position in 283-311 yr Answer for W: 34.5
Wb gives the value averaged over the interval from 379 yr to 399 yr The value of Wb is 35.2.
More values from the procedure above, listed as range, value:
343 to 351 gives 35.1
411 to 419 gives 34.2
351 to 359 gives 33.5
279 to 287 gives 33.4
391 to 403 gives 34.4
